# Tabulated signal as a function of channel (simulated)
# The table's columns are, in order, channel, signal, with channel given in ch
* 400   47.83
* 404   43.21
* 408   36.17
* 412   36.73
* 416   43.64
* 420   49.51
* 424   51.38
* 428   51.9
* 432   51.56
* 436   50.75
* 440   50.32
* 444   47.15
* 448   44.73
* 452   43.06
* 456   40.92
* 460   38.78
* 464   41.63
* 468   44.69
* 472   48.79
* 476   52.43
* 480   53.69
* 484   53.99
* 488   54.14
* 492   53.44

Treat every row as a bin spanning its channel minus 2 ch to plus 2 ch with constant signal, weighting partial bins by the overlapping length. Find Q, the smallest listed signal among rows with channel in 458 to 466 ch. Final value 38.78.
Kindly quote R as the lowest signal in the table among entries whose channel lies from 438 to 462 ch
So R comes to 38.78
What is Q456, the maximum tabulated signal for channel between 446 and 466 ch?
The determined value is 44.73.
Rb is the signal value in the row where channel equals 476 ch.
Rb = 52.43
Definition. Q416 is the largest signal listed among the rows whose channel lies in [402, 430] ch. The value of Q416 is 51.9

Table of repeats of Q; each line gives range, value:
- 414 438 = 43.64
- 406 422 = 36.17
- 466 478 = 44.69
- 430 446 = 47.15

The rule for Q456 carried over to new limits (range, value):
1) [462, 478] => 52.43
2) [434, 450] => 50.75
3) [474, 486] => 53.99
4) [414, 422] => 49.51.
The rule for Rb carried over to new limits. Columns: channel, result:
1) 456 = 40.92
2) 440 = 50.32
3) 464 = 41.63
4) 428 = 51.9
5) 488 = 54.14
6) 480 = 53.69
